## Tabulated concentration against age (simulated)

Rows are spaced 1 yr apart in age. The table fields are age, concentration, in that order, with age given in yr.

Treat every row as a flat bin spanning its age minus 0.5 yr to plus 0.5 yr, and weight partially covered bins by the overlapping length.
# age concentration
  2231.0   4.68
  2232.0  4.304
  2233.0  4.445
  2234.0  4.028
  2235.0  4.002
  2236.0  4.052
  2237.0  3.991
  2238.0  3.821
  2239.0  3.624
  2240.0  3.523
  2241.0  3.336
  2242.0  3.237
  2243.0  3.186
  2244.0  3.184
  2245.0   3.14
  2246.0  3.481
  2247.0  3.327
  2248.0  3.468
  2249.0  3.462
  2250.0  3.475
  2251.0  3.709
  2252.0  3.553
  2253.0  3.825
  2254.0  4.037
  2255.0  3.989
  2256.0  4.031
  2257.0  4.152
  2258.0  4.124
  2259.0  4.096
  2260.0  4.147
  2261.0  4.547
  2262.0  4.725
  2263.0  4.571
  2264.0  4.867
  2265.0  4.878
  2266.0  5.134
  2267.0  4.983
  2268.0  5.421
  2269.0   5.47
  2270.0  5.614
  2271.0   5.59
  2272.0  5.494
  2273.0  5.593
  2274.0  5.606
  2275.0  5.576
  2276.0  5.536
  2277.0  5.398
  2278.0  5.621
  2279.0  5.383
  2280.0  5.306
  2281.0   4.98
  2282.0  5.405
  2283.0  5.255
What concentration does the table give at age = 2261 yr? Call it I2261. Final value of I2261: 4.547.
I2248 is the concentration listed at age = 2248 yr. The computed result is 3.468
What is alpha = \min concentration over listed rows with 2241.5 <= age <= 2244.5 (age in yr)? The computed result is 3.184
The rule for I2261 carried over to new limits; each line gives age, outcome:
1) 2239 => 3.624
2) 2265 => 4.878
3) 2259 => 4.096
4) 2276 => 5.536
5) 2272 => 5.494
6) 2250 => 3.475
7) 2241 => 3.336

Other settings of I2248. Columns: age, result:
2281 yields 4.98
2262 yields 4.725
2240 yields 3.523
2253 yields 3.825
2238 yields 3.821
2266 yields 5.134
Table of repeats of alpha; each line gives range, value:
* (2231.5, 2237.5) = 3.991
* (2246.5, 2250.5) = 3.327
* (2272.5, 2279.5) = 5.383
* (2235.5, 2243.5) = 3.186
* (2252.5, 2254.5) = 3.825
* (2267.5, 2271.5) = 5.421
